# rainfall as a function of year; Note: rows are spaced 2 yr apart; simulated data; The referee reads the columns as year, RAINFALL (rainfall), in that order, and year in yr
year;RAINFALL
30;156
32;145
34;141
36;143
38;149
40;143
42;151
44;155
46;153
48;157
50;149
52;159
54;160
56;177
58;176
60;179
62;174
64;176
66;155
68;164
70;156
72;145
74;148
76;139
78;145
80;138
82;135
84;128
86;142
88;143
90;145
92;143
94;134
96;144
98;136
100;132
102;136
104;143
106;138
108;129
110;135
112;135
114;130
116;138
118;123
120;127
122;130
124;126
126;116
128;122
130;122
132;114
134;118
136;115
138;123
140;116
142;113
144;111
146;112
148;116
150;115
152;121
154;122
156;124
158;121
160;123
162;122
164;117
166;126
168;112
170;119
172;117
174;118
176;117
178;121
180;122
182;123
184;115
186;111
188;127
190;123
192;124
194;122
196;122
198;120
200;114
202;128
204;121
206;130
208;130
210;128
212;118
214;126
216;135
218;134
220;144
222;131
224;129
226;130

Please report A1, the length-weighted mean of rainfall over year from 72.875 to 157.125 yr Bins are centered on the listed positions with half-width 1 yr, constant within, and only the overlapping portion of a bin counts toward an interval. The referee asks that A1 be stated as 129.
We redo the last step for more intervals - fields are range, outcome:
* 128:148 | 116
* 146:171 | 120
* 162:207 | 120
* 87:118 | 137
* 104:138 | 127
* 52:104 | 150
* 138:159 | 117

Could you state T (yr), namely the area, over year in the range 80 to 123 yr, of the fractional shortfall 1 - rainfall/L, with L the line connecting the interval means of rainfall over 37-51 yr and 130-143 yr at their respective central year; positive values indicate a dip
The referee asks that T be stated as -1.9 yr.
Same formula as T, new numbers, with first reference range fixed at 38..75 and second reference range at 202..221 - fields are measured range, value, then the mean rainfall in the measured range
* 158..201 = 5.0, 120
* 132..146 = 2.7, 116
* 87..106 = 1.5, 139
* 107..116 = 1.0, 133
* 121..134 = 2.2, 121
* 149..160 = 1.5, 121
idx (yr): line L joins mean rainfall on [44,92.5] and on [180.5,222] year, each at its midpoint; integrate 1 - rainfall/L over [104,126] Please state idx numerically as 1.9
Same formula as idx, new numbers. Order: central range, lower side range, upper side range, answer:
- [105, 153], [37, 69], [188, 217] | 6.68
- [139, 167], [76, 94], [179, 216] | 2.35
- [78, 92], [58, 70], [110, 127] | 1.28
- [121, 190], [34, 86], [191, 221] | 8.46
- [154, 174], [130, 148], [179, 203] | -0.33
